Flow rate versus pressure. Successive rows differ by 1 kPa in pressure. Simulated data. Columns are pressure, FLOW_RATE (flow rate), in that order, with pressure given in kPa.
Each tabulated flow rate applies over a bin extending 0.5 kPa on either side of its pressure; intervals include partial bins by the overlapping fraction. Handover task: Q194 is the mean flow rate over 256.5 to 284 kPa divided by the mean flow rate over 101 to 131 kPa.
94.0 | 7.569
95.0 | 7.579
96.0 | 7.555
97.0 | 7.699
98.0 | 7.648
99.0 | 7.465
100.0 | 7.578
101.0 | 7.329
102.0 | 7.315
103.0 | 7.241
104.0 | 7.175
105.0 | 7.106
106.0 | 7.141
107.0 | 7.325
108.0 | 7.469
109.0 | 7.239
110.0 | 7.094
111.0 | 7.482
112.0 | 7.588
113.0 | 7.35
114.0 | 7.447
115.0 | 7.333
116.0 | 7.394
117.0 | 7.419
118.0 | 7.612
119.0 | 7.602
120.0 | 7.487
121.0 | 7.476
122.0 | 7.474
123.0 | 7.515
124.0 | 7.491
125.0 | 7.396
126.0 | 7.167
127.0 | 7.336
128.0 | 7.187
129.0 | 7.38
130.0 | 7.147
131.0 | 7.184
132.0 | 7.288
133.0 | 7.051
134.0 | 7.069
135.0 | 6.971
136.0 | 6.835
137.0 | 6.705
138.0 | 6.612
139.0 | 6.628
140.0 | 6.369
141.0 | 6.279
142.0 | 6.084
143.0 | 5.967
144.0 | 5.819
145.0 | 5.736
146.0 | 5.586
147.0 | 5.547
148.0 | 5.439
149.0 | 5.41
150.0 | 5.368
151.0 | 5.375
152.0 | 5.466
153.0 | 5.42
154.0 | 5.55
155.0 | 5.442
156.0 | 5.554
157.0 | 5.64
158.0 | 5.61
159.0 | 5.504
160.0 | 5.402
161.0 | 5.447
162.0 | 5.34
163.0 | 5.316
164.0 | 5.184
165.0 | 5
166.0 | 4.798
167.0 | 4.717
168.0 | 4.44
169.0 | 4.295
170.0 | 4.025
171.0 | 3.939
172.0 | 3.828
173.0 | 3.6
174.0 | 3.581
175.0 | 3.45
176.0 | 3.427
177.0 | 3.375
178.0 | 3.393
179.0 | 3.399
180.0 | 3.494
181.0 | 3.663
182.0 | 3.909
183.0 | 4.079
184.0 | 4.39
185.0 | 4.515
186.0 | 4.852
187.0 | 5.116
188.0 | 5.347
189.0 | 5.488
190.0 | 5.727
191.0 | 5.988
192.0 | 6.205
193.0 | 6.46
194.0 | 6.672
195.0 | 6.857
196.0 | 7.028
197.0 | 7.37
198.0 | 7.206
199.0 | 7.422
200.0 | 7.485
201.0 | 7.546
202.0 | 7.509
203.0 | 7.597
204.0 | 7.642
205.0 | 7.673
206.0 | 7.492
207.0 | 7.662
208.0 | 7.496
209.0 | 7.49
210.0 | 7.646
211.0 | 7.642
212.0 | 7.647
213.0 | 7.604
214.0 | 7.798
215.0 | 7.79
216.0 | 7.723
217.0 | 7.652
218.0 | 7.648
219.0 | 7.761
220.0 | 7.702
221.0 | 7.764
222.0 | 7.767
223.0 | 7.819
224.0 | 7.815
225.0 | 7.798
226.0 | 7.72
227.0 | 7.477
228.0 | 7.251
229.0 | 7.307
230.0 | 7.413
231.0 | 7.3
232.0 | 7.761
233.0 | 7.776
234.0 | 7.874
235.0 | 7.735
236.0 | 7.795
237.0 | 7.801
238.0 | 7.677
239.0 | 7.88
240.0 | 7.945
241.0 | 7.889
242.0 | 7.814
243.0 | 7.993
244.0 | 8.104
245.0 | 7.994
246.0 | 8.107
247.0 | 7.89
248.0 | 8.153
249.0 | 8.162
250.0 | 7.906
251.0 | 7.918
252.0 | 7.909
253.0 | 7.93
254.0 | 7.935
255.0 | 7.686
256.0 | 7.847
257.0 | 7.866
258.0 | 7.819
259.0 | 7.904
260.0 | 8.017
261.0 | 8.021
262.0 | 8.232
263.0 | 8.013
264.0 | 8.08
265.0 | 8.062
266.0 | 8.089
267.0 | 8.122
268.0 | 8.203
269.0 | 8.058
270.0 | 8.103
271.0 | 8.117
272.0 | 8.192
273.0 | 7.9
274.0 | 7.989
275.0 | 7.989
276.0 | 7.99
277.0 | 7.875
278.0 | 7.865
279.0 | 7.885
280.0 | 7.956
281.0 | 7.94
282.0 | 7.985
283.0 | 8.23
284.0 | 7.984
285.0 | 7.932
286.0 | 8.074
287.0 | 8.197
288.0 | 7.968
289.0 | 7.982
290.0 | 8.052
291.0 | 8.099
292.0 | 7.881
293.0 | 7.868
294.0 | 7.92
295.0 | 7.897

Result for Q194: 1.1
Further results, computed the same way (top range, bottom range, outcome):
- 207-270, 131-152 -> 1.26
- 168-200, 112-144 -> 0.70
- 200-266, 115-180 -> 1.34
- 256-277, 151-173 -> 1.60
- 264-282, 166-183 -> 2.10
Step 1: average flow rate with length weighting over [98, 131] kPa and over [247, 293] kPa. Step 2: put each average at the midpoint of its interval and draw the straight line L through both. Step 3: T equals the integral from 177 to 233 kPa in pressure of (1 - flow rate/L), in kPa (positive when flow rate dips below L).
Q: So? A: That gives 7.52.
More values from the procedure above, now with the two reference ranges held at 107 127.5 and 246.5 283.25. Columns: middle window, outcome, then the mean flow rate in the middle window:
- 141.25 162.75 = 5.7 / 5.56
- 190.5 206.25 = 1.2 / 7.13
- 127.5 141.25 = 1.0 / 6.92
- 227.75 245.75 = 0.3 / 7.75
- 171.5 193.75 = 9.4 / 4.45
